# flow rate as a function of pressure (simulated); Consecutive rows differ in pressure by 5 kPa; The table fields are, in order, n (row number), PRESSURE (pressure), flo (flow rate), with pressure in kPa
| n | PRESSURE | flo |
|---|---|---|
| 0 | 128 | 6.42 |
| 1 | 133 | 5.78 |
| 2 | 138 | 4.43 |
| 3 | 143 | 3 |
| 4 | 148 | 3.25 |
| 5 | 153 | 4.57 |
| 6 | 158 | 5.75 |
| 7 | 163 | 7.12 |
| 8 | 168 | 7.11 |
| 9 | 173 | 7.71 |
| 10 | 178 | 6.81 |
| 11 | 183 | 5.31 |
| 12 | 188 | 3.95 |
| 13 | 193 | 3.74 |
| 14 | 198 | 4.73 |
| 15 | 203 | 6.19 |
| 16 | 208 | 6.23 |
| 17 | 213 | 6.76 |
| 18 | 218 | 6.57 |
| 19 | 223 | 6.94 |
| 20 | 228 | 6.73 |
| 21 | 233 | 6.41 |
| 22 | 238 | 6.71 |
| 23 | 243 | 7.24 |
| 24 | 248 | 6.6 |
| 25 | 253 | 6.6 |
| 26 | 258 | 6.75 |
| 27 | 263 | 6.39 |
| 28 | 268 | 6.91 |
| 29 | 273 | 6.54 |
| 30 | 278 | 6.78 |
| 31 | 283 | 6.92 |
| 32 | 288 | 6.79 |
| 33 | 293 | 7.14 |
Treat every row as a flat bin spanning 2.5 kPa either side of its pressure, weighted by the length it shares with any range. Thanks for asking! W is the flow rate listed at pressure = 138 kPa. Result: 4.43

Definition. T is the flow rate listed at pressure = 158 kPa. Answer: 5.75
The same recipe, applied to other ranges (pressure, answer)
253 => 6.6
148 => 3.25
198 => 4.73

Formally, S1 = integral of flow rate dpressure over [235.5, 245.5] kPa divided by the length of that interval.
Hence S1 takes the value 6.97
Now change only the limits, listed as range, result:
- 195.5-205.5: 5.46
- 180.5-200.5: 4.43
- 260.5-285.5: 6.71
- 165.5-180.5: 7.21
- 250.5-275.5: 6.64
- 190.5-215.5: 5.53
